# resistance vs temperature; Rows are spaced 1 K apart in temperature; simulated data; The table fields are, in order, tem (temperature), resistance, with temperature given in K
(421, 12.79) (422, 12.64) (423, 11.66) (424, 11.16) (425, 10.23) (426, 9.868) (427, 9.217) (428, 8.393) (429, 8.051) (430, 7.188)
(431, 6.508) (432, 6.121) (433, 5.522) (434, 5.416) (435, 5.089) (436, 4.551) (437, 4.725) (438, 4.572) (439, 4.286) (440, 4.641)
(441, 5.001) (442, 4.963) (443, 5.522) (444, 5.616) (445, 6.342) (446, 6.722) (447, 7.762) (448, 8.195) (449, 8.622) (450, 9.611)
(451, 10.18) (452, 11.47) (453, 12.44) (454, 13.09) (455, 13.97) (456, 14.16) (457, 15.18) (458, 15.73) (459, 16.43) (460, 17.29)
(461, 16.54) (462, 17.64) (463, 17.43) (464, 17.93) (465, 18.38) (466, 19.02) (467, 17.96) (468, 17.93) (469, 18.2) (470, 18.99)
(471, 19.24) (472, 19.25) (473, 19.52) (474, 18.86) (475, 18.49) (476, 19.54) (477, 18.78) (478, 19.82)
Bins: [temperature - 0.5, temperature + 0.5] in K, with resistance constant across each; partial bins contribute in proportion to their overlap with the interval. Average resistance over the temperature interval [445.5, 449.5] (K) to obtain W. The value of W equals 7.83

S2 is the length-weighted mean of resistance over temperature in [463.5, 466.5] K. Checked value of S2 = 18.4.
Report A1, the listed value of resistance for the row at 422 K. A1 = 12.64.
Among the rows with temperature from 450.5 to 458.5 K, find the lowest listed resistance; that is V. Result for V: 10.18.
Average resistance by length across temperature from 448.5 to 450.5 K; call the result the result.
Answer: 9.12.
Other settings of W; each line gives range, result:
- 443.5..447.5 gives 6.61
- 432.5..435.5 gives 5.34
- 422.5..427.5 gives 10.4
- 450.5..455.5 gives 12.2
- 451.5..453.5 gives 12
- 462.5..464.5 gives 17.7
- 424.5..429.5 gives 9.15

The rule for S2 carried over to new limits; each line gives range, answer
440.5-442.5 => 4.98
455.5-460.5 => 15.8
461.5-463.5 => 17.5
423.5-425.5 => 10.7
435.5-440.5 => 4.55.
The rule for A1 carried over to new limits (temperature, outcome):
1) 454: 13.09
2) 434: 5.416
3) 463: 17.43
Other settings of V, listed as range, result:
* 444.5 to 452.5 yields 6.342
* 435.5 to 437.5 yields 4.551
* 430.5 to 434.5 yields 5.416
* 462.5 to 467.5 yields 17.43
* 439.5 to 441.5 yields 4.641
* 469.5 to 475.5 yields 18.49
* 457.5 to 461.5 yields 15.73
